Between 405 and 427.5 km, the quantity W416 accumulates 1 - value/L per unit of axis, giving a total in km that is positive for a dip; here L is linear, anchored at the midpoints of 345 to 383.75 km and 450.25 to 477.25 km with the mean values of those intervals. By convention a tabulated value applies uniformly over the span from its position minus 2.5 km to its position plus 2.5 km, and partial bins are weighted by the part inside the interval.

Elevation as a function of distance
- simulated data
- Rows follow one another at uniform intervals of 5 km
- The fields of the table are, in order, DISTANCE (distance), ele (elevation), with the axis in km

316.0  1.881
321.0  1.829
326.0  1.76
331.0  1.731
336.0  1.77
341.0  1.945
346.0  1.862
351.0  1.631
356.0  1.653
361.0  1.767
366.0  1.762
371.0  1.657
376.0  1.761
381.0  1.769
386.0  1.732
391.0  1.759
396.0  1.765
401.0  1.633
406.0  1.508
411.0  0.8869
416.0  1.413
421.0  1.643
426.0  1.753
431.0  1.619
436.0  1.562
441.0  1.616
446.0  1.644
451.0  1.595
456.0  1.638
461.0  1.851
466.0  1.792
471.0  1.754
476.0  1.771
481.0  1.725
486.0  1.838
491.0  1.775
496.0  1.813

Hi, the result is 4.0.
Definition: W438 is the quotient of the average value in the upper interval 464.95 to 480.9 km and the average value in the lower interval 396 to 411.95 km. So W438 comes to 1.21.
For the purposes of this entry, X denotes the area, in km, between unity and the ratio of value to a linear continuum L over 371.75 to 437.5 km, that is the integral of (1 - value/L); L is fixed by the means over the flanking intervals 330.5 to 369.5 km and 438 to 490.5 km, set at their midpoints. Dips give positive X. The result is 5.36 km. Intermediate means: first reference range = 1.76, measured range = 1.6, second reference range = 1.72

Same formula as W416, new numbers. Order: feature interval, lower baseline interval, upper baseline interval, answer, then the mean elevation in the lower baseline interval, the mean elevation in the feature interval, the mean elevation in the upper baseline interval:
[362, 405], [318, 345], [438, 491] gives 1.30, 1.81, 1.72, 1.72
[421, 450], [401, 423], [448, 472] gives -1.67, 1.39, 1.64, 1.72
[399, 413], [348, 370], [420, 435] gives 2.74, 1.7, 1.35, 1.66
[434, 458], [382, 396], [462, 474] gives 2.20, 1.75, 1.61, 1.78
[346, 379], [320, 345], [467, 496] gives 1.55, 1.81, 1.72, 1.78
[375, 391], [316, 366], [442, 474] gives -0.02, 1.78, 1.75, 1.71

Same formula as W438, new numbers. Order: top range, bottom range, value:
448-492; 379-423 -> 1.12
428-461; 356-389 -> 0.94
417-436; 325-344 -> 0.91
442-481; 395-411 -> 1.14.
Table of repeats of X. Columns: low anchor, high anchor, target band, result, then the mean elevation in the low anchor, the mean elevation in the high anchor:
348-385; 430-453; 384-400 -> -0.6 km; 1.72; 1.61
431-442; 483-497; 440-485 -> -0.6 km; 1.59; 1.81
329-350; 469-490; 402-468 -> 7.7 km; 1.82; 1.77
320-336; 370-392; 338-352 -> -0.6 km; 1.77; 1.74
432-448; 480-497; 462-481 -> -0.5 km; 1.61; 1.79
